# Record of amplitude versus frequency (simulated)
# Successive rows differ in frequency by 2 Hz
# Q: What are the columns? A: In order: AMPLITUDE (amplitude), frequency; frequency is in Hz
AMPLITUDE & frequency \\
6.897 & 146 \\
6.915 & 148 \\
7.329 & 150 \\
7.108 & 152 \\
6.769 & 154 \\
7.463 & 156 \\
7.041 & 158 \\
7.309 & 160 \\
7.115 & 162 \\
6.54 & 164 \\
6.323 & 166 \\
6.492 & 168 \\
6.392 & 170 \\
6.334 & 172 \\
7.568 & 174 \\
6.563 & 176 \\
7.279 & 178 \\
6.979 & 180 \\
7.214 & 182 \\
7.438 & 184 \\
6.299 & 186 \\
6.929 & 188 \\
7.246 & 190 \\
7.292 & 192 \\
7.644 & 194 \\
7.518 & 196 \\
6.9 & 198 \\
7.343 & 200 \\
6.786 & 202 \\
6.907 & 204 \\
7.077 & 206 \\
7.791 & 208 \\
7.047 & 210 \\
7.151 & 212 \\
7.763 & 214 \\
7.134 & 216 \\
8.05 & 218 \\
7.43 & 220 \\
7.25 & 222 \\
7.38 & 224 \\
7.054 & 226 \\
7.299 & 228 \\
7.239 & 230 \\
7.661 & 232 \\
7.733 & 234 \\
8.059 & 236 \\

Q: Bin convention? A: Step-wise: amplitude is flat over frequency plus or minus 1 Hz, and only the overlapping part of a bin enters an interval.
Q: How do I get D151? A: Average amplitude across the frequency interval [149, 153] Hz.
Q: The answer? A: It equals 7.22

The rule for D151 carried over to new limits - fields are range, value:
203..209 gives 7.26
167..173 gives 6.41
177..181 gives 7.13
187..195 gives 7.28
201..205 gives 6.85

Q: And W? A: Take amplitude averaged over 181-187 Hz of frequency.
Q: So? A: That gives 6.98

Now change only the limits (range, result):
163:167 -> 6.43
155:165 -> 7.09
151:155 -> 6.94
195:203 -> 7.14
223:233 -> 7.33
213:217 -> 7.45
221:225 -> 7.31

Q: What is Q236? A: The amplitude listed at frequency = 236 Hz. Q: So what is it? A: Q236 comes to 8.059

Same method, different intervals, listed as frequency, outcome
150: 7.329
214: 7.763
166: 6.323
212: 7.151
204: 6.907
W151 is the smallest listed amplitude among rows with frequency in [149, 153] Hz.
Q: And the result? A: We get 7.108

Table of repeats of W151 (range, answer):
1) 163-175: 6.323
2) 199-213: 6.786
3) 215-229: 7.054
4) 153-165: 6.54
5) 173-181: 6.563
